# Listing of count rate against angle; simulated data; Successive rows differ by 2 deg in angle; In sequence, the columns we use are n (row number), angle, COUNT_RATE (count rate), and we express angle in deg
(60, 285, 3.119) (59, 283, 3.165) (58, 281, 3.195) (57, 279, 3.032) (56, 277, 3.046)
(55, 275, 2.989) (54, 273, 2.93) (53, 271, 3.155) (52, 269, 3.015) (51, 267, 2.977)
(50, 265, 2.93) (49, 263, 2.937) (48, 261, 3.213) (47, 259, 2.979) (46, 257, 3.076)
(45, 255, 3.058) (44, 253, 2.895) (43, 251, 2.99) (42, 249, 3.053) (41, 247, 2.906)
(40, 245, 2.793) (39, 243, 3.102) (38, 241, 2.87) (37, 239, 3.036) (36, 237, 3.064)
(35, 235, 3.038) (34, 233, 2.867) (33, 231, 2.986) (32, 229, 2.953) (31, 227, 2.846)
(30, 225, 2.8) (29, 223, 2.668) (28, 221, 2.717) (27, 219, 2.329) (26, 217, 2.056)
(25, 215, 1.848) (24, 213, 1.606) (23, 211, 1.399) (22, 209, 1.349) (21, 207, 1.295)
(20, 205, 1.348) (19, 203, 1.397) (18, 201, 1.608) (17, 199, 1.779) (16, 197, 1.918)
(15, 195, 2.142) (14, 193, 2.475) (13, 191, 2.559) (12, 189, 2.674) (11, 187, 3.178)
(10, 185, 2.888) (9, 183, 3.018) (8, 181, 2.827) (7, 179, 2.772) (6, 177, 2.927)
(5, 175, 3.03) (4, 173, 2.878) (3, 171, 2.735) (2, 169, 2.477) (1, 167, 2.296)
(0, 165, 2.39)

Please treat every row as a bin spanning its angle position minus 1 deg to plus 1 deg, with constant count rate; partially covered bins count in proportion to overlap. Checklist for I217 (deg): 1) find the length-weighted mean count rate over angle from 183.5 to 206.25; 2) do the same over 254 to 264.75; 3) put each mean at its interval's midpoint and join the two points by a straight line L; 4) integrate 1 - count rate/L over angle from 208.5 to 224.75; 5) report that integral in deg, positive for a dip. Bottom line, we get 2.9 deg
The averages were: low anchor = 2.19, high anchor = 3.04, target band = 2.05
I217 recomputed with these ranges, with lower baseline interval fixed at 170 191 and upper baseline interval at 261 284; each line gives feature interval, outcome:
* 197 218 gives 9.6 deg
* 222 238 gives 0.3 deg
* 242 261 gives 0.1 deg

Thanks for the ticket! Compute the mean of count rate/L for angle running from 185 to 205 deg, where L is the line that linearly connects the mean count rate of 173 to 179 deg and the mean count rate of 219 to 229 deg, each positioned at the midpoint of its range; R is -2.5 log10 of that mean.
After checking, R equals 0.29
